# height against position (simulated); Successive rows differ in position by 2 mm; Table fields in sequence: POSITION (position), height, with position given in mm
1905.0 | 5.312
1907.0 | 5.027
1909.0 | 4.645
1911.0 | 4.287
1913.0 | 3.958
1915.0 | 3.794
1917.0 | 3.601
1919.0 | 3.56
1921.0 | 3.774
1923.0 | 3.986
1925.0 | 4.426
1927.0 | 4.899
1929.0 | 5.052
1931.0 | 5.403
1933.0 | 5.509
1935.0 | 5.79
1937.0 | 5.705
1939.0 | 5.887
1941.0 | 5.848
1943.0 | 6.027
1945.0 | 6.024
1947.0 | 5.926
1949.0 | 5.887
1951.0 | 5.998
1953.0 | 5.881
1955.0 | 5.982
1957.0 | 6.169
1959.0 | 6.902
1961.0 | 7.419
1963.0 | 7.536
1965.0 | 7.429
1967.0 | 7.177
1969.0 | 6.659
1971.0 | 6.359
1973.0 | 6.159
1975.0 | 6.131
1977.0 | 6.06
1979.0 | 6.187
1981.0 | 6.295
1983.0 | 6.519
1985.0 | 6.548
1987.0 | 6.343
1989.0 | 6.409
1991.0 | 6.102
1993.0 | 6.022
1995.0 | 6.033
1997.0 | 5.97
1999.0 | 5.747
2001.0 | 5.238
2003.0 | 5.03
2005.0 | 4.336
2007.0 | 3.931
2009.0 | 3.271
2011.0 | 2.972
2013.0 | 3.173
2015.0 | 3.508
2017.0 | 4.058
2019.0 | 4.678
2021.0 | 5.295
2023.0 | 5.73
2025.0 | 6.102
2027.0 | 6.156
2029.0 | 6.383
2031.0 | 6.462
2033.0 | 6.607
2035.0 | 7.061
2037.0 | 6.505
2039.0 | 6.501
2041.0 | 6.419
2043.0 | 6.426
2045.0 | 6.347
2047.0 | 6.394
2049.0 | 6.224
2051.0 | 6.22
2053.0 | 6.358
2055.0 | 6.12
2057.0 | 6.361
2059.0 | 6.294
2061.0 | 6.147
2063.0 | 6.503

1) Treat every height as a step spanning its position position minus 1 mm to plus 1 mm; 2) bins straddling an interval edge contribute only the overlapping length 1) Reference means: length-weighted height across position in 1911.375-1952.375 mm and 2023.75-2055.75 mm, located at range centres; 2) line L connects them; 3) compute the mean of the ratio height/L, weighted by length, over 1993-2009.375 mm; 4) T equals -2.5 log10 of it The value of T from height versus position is 0.16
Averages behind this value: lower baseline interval 5.05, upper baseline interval 6.39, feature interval 5.07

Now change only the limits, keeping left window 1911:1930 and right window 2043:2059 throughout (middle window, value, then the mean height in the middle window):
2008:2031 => 0.22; 4.74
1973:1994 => -0.21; 6.26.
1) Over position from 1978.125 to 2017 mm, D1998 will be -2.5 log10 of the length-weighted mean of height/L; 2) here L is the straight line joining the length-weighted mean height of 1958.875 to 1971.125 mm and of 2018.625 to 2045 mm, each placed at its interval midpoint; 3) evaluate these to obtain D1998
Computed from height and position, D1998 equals 0.28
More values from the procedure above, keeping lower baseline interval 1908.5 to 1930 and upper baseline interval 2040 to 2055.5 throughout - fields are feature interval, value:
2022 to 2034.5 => -0.05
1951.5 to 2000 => -0.25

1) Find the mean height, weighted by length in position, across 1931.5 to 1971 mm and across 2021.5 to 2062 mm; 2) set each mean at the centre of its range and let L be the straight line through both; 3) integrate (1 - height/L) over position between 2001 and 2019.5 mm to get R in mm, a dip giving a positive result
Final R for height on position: 7.0 mm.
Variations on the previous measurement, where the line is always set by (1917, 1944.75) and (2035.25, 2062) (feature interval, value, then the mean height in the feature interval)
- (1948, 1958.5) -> -1.46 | 6.03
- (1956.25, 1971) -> -4.38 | 7.01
